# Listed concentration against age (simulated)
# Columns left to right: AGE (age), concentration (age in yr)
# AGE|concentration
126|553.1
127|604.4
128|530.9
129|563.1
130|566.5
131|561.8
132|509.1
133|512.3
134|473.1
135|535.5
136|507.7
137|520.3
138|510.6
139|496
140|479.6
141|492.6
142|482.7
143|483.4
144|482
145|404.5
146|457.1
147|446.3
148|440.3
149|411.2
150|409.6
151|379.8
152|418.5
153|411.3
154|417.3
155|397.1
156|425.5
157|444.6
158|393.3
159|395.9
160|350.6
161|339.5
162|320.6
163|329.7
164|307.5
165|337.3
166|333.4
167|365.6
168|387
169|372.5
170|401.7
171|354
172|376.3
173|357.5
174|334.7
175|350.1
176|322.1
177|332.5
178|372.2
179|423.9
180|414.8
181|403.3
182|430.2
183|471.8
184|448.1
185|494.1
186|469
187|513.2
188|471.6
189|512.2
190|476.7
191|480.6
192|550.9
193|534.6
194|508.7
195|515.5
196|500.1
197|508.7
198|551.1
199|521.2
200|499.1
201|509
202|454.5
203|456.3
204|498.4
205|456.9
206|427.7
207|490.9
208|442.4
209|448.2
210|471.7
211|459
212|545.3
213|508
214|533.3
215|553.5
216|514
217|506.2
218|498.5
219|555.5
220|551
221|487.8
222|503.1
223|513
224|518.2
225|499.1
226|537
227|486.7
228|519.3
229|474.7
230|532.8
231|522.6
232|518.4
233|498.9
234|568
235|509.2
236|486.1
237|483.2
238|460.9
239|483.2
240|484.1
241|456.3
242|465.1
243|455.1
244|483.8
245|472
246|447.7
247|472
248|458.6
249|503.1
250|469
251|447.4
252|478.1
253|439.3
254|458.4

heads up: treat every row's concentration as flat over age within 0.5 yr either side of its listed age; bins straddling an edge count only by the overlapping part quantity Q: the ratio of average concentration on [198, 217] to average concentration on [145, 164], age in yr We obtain 1.24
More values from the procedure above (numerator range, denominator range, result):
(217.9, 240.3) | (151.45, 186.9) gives 1.31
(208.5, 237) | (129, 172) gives 1.19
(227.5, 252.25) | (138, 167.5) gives 1.18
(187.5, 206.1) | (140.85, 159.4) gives 1.16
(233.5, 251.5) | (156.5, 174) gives 1.32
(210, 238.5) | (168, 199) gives 1.16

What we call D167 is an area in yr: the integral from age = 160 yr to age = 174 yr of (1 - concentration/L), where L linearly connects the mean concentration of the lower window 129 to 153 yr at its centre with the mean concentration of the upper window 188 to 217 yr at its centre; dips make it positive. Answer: 3.9 yr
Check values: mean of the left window 478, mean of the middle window 352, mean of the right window 497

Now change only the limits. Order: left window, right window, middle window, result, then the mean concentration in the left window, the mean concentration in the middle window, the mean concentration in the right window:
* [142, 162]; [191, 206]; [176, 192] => 0.96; 415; 447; 501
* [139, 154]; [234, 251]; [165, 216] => 0.82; 444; 452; 476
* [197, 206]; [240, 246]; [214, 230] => -1.24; 491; 516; 466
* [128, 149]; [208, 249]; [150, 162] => 2.44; 495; 395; 498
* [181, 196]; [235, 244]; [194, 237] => -2.00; 489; 503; 474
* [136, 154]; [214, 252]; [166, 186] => 3.38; 455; 391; 497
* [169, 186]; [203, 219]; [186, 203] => -2.34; 395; 504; 491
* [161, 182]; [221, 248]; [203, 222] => -2.07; 361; 496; 493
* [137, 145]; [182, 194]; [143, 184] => 8.27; 486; 390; 491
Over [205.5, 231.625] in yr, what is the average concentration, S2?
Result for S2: 504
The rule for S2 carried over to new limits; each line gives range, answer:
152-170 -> 374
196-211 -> 481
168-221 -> 464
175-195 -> 453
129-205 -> 443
